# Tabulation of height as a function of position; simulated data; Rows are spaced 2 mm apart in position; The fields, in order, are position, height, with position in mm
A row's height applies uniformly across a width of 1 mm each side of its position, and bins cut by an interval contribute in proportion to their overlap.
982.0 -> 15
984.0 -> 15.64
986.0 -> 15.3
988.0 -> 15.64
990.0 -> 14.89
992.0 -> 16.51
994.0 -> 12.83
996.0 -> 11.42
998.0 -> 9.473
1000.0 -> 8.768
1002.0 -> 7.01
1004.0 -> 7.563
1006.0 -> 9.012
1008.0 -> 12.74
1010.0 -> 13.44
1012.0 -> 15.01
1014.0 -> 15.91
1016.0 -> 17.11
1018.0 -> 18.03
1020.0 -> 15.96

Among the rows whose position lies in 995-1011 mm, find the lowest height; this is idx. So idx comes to 7.01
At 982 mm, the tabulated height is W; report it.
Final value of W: 15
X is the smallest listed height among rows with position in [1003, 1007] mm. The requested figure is 7.563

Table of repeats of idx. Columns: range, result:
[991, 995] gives 12.83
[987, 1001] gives 8.768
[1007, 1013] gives 12.74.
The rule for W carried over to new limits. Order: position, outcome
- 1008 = 12.74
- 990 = 14.89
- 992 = 16.51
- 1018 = 18.03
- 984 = 15.64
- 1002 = 7.01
